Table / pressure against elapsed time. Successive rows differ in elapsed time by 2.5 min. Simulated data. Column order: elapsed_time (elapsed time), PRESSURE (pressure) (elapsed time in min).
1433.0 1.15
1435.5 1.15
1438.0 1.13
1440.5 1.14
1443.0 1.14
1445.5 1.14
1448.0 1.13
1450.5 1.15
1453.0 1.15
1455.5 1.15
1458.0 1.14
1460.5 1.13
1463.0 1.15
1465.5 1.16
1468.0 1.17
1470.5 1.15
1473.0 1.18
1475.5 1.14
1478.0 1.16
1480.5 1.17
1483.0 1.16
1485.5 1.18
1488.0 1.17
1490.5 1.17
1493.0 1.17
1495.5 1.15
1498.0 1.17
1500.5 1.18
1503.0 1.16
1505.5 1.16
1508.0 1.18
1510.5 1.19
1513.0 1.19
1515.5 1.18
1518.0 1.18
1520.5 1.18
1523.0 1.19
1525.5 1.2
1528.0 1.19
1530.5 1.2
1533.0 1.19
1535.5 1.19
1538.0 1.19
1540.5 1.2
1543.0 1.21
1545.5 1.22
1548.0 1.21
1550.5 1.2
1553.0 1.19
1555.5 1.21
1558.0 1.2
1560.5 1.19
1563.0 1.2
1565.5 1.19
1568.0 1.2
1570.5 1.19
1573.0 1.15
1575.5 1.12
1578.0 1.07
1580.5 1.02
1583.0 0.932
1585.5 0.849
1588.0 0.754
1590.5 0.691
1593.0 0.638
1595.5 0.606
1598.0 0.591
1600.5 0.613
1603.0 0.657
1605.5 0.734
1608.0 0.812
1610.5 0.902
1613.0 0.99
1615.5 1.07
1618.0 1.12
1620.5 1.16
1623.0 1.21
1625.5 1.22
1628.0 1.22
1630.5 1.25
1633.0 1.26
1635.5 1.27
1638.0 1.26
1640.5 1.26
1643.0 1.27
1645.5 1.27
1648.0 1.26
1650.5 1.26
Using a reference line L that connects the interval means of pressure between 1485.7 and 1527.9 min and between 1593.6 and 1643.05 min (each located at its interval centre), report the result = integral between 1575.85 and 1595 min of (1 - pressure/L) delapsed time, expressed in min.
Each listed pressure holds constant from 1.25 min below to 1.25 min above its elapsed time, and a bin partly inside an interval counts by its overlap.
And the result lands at 3.8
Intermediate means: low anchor 1.18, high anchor 1.01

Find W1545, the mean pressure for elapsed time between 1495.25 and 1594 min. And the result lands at 1.13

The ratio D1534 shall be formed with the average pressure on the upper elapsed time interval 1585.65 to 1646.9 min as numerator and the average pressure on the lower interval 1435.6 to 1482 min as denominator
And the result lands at 0.9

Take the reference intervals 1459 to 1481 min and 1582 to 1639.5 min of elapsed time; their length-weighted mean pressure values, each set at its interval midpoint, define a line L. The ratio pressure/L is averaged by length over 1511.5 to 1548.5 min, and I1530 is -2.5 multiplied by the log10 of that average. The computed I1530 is -0.12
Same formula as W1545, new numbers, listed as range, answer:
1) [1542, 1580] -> 1.18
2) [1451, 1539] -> 1.17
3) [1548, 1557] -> 1.2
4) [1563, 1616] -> 0.899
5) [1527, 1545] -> 1.2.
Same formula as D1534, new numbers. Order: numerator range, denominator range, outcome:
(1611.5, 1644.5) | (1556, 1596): 1.18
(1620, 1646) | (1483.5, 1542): 1.05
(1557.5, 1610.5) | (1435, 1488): 0.80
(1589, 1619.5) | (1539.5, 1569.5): 0.66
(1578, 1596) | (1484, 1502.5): 0.69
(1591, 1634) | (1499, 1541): 0.79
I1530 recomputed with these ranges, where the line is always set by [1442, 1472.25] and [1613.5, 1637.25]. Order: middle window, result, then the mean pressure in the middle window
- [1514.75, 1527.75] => -0.020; 1.19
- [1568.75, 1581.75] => 0.062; 1.11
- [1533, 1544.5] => -0.026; 1.2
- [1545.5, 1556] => -0.029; 1.2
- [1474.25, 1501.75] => -0.009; 1.17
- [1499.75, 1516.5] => -0.015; 1.18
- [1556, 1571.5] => -0.018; 1.2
